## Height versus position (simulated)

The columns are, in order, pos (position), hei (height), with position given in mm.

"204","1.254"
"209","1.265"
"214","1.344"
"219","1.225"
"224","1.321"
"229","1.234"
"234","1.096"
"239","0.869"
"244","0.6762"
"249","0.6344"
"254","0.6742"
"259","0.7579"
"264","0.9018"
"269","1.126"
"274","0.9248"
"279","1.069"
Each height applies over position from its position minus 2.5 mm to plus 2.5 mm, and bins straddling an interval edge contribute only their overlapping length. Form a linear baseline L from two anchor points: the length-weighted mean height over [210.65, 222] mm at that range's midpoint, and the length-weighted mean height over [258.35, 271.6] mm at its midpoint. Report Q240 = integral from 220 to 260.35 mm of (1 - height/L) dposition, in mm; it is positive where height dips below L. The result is 7.54 mm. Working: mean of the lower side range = 1.28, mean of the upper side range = 0.952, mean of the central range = 0.924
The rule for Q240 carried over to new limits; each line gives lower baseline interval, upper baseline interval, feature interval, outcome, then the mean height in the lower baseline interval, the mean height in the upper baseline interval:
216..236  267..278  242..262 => 7.57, 1.23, 1.03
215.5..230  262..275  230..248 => 4.40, 1.27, 0.994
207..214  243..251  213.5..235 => -4.11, 1.29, 0.653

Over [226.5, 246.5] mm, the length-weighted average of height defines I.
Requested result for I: 0.969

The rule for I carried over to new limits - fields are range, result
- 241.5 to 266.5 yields 0.729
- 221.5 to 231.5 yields 1.28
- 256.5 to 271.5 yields 0.929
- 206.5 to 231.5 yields 1.28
